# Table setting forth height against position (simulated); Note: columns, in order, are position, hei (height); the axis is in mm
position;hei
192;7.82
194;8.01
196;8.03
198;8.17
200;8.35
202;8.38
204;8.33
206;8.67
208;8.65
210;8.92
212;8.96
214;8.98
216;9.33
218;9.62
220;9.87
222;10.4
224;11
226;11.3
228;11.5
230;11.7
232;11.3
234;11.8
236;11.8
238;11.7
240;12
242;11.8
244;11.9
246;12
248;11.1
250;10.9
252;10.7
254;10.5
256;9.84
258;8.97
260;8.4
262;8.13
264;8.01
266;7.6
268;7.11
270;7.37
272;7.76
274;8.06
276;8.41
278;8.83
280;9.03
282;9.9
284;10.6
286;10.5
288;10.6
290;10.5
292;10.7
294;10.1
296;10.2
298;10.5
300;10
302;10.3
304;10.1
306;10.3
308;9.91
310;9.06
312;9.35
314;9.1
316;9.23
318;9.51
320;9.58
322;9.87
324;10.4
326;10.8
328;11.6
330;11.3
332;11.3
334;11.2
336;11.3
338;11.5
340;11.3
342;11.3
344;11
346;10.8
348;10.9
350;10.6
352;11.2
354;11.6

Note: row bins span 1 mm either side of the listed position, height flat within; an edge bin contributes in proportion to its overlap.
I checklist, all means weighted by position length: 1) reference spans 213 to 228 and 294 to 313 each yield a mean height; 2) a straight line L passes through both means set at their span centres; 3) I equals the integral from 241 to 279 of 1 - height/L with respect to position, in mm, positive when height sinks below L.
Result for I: 2.8 mm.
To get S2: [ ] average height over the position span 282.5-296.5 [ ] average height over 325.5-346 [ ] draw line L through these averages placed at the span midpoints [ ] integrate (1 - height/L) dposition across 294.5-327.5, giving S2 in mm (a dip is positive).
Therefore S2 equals 2.7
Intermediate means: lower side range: 10.4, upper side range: 11.2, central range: 9.92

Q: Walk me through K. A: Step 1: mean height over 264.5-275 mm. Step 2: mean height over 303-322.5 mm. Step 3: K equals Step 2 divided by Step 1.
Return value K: 1.3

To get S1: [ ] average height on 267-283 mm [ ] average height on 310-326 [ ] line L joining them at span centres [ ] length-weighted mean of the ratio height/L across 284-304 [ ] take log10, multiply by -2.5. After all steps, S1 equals -0.17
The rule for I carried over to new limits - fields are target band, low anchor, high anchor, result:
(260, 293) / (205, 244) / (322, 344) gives 5.78 mm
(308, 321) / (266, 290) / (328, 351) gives 1.14 mm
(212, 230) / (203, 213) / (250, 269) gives -3.08 mm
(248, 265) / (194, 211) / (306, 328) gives -0.89 mm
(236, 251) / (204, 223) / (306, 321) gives -3.80 mm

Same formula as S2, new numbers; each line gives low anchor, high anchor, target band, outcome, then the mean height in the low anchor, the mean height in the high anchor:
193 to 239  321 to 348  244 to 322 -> 6.74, 9.77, 11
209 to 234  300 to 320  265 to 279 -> 2.90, 10.3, 9.67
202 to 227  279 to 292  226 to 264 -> -4.08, 9.46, 10.2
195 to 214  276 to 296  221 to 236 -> -3.95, 8.52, 10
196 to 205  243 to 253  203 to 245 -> -2.73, 8.28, 11.3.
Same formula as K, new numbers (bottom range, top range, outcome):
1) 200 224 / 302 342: 1.13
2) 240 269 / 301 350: 1.06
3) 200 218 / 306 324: 1.09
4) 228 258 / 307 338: 0.91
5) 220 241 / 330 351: 0.98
